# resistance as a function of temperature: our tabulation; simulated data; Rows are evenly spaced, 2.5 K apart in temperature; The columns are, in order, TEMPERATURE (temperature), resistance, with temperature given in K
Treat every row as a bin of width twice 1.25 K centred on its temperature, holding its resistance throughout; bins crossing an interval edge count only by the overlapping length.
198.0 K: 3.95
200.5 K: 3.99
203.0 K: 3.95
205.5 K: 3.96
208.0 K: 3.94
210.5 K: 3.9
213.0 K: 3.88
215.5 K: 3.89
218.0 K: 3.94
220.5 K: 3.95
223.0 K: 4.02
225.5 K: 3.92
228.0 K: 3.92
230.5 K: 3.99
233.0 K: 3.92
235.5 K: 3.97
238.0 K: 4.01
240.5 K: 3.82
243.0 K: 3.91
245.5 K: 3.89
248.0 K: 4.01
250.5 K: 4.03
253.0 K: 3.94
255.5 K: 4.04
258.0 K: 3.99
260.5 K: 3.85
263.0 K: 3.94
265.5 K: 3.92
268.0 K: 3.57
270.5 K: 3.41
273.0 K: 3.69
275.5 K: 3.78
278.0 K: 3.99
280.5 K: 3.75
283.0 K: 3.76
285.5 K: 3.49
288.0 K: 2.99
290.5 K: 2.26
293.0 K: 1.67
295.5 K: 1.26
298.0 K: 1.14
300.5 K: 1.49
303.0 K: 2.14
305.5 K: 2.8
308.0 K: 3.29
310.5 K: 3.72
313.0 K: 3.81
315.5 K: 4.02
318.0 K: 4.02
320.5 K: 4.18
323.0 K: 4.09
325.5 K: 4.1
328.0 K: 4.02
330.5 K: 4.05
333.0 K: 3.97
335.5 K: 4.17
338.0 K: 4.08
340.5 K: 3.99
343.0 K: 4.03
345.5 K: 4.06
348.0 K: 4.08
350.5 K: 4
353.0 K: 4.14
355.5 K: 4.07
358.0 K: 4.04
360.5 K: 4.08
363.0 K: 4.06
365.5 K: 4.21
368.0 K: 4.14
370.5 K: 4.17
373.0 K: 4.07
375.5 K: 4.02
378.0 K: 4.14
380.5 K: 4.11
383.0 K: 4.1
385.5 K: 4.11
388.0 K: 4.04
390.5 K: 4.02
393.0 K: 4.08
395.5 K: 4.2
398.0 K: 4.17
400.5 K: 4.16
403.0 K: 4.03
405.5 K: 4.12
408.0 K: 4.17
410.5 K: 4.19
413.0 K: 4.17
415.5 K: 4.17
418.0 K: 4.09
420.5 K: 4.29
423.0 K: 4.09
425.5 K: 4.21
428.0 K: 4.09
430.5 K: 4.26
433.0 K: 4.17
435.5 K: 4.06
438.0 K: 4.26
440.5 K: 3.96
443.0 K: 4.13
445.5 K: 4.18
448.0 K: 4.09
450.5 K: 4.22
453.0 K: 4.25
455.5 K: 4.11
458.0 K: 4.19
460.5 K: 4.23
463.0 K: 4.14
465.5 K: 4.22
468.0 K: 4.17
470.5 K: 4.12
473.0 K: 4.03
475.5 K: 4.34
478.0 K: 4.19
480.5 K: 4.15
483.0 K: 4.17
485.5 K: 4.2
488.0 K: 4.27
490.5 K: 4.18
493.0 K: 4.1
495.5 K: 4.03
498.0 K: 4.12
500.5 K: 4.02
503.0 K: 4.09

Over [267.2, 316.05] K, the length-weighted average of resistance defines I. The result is 2.98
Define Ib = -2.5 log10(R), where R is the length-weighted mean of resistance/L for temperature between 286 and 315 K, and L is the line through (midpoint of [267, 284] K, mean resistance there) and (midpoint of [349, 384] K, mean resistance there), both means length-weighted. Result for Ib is 0.47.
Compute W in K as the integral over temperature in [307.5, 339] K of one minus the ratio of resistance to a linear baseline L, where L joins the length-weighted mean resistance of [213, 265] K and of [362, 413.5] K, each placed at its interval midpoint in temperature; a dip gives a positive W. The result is 0.5 K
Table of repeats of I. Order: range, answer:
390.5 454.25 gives 4.15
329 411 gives 4.09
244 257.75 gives 3.98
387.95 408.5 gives 4.11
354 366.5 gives 4.09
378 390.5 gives 4.09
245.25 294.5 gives 3.58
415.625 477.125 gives 4.16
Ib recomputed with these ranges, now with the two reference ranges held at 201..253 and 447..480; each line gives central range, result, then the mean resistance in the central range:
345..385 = 0.00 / 4.09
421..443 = 0.00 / 4.14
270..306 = 0.40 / 2.76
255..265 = 0.01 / 3.95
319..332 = -0.01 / 4.08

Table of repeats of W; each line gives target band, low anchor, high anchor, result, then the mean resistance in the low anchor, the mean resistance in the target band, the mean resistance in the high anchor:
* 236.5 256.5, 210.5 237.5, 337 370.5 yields 0.0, 3.94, 3.96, 4.08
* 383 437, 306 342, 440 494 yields -0.8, 3.94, 4.14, 4.17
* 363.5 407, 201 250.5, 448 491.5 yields -0.1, 3.94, 4.11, 4.18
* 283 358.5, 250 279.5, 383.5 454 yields 9.9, 3.84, 3.44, 4.14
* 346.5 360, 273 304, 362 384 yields -1.0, 2.69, 4.07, 4.11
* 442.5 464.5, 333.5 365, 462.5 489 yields -0.1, 4.07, 4.17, 4.18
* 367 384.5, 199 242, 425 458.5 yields -0.1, 3.94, 4.11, 4.15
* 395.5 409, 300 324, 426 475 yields -0.8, 3.41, 4.14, 4.16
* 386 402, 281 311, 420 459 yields -2.1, 2.5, 4.11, 4.16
